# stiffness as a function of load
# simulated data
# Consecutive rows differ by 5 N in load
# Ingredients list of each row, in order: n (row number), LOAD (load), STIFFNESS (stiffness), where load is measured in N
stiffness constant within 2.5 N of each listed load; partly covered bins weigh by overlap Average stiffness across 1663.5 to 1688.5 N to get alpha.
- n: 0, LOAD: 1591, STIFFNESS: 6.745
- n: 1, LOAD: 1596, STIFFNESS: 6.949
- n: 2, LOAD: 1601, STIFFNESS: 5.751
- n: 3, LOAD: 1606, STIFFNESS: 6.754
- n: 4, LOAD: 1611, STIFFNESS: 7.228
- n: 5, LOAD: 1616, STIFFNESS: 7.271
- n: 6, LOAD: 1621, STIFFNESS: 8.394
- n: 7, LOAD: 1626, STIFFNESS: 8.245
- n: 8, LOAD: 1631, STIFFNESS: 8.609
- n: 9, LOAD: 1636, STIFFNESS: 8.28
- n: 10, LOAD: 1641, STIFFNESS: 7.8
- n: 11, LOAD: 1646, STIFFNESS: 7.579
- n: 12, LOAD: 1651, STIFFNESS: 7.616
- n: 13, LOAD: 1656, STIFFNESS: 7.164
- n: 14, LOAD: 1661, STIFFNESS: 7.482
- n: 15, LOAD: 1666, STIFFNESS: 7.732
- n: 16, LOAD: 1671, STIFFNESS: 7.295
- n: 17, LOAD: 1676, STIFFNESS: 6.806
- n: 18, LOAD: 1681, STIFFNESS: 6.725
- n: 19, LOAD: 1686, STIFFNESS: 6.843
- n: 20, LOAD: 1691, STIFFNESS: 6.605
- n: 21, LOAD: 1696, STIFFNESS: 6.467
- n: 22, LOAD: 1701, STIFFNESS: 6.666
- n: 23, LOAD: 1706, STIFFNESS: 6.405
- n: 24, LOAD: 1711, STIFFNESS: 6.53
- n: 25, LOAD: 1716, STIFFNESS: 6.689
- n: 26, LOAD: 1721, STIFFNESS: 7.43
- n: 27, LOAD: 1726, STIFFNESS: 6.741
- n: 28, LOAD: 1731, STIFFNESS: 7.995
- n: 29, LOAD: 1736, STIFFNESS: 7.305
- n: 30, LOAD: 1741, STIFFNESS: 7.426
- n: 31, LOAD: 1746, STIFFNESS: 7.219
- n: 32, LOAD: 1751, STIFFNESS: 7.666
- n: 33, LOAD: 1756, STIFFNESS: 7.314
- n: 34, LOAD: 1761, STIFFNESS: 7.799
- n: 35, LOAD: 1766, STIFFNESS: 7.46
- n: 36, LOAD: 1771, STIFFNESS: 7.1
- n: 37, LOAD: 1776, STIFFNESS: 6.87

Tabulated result 7.08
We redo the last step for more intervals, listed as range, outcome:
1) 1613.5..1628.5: 7.97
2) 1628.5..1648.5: 8.07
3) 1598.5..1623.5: 7.08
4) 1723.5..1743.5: 7.37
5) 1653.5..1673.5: 7.42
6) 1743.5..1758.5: 7.4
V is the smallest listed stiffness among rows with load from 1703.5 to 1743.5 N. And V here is 6.405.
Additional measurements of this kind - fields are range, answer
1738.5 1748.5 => 7.219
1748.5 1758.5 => 7.314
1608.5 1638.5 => 7.228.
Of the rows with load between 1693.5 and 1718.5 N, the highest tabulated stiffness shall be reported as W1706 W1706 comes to 6.689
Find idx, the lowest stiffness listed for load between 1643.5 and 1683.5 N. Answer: 6.725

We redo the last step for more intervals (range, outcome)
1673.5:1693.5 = 6.605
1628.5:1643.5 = 7.8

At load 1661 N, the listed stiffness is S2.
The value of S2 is 7.482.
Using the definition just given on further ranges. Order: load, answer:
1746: 7.219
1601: 5.751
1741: 7.426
